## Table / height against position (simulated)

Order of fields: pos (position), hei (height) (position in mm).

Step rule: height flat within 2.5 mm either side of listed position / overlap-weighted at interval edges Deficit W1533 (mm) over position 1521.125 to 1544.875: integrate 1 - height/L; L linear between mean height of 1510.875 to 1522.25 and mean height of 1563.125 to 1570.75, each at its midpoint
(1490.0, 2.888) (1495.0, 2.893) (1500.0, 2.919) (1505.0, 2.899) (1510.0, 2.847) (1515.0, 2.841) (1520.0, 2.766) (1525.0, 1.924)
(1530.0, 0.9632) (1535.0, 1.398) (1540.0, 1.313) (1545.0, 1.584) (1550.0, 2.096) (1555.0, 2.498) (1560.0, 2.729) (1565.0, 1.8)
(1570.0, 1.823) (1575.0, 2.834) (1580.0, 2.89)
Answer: 9.5 mm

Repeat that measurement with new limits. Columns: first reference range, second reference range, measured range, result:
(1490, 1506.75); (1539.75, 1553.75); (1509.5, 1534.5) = 2.6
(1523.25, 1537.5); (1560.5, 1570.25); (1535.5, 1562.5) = -3.9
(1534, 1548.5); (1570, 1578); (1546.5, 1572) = -2.0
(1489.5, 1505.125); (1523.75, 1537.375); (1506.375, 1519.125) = -3.9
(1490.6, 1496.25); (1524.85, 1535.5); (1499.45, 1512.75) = -3.0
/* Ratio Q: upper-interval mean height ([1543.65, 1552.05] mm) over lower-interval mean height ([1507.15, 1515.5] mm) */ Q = 0.7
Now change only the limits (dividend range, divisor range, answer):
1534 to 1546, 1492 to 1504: 0.49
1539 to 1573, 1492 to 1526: 0.73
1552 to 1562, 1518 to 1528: 1.15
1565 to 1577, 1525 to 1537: 1.66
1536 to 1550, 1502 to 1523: 0.55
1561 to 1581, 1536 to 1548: 1.58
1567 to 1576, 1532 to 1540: 1.65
